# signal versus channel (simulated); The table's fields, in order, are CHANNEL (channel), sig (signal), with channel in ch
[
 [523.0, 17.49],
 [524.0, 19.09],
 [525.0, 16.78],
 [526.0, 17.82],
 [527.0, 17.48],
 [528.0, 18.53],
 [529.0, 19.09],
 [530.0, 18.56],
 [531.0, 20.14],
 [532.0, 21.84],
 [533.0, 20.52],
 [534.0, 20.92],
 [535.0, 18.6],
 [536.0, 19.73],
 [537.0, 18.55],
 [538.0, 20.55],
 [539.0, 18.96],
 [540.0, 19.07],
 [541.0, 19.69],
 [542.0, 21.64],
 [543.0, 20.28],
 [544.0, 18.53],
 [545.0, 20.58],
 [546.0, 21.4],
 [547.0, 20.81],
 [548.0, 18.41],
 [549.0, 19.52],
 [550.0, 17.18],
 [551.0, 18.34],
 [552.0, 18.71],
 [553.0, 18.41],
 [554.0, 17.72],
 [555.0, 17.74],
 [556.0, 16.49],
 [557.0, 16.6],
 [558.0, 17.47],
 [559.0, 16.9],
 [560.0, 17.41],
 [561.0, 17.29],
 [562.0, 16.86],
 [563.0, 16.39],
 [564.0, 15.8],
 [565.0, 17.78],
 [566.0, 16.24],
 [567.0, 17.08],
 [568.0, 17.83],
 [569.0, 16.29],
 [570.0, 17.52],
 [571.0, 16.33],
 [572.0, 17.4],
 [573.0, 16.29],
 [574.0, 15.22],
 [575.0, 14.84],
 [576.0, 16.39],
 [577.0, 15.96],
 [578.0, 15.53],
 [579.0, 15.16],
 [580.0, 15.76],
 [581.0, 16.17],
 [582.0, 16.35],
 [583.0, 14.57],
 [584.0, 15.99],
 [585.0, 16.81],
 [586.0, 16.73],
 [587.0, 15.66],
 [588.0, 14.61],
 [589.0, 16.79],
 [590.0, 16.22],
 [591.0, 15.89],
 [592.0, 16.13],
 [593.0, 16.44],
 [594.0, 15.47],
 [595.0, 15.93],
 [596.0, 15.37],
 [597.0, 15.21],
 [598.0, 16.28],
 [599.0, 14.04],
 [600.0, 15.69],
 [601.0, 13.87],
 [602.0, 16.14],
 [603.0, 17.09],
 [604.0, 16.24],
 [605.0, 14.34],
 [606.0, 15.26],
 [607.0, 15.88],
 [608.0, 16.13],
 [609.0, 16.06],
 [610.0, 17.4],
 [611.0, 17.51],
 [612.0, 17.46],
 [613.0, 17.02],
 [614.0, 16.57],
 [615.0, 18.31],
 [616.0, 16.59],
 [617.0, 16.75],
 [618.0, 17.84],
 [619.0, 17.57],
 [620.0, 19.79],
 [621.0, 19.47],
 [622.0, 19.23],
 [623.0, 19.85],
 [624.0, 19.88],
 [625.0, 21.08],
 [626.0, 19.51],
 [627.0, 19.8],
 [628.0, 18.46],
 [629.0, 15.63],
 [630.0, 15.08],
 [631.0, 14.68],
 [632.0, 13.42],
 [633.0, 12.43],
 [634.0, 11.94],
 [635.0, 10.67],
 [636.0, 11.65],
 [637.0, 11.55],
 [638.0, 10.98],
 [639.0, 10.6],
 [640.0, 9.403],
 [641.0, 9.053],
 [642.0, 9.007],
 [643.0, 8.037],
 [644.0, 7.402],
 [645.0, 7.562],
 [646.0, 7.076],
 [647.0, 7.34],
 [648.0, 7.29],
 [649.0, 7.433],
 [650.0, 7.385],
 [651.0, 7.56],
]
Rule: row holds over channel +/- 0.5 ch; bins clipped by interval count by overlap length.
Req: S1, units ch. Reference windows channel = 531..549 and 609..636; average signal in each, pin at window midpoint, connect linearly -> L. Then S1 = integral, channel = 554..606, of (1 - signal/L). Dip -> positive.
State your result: 6.6 ch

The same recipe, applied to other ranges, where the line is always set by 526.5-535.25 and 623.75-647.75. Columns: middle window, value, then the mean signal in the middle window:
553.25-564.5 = 0.4 ch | 17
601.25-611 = -1.1 ch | 16.1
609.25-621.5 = -3.4 ch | 17.7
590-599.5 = -0.3 ch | 15.7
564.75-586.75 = 0.3 ch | 16.3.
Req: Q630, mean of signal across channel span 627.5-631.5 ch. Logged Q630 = 16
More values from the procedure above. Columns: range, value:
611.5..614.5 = 17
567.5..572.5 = 17.1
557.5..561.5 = 17.3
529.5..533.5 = 20.3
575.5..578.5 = 16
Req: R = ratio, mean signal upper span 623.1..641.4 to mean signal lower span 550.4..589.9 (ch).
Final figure 0.9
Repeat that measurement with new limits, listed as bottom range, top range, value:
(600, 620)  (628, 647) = 0.66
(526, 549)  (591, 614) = 0.81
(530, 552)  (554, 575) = 0.85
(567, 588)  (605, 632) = 1.09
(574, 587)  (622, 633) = 1.11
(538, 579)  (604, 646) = 0.84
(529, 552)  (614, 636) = 0.86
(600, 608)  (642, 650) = 0.48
